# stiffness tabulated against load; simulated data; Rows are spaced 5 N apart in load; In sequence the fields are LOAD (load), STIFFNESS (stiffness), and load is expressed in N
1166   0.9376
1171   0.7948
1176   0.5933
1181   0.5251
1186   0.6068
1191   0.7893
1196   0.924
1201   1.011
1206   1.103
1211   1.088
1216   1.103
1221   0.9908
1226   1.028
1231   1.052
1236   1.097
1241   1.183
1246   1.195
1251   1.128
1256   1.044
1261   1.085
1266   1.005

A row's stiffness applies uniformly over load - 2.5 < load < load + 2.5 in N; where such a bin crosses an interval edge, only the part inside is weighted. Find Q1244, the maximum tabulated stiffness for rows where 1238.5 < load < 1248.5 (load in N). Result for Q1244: 1.195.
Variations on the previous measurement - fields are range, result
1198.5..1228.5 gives 1.103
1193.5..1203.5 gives 1.011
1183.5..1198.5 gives 0.924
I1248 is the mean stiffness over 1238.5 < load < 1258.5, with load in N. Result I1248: 1.14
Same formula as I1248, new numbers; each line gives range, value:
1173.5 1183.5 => 0.559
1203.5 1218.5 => 1.1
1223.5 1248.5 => 1.11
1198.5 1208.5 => 1.06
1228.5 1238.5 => 1.07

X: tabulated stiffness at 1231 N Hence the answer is 1.052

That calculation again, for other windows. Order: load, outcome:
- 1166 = 0.9376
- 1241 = 1.183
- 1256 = 1.044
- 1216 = 1.103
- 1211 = 1.088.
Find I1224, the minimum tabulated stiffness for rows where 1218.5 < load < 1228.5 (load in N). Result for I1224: 0.9908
